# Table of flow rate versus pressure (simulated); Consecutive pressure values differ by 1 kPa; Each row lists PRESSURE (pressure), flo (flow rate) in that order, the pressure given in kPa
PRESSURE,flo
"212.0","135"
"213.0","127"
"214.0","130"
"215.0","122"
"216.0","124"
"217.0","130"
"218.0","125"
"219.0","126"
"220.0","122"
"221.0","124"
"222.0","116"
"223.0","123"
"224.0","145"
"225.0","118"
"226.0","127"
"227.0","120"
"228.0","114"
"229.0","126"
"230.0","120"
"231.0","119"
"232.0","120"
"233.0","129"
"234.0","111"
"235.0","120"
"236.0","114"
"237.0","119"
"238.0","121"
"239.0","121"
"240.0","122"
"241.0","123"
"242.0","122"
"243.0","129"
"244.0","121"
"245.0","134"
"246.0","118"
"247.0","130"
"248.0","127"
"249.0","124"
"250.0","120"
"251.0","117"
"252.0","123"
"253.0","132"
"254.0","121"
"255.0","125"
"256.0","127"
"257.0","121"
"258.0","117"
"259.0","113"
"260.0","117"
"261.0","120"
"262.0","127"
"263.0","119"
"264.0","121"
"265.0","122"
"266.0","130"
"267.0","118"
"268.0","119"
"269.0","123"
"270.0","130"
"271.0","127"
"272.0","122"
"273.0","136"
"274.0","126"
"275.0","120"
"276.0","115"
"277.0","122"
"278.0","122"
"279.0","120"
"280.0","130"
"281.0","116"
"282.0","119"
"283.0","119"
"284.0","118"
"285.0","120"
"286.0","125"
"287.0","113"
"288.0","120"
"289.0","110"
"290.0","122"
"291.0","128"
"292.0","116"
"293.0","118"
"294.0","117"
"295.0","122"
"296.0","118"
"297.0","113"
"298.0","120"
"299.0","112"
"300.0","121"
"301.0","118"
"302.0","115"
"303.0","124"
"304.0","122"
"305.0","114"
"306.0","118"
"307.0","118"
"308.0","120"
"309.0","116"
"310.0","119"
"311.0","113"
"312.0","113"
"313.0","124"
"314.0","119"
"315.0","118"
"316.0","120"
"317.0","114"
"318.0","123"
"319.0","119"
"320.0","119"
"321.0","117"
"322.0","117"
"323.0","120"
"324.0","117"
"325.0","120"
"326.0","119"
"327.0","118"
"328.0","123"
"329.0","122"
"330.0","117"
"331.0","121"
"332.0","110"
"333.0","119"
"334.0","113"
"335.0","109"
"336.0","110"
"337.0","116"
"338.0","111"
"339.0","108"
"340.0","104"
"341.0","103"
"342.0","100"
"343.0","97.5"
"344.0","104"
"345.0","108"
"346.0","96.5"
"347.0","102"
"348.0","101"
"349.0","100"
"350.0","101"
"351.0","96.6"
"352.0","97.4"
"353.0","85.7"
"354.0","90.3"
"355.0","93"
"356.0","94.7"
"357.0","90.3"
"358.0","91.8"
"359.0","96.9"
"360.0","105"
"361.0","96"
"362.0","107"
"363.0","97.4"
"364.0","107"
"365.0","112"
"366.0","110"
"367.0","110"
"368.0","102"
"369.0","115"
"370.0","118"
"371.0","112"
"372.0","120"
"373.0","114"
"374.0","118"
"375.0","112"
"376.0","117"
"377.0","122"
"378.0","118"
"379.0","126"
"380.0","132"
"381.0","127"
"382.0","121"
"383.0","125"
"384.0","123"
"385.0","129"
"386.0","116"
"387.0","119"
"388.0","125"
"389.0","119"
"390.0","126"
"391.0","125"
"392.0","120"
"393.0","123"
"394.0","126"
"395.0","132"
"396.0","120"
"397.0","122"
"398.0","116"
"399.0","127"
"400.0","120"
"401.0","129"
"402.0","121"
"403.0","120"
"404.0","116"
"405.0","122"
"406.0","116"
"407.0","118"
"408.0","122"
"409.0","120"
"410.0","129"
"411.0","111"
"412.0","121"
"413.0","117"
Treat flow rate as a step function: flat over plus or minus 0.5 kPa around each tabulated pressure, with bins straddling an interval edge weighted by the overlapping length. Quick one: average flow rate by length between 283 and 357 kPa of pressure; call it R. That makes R 113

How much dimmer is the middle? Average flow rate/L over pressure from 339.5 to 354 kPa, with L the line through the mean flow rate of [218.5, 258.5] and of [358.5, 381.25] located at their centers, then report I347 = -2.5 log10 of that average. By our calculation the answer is 0.152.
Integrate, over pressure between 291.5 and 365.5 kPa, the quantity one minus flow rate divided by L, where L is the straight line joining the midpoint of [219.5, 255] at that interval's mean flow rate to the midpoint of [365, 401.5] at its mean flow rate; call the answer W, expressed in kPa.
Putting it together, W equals 6.3 kPa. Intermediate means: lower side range 123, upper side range 120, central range 111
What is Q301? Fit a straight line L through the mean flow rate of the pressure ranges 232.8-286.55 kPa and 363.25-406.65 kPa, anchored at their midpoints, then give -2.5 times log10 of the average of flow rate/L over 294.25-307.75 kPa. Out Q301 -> 0.03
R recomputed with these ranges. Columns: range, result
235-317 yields 121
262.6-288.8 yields 122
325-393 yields 111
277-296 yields 120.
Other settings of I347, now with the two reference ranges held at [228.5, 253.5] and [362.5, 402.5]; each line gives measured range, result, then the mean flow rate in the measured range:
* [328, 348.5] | 0.108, 109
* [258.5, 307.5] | 0.011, 120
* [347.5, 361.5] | 0.245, 95.7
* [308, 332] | 0.021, 118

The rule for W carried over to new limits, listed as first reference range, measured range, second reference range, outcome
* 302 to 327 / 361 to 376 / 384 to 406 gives 1.28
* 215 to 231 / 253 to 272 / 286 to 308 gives -0.23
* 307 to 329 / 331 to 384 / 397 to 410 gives 5.25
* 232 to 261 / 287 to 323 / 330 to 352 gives -1.90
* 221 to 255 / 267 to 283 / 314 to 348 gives -0.54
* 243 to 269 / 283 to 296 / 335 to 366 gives -0.46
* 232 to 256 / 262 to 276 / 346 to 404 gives -0.34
